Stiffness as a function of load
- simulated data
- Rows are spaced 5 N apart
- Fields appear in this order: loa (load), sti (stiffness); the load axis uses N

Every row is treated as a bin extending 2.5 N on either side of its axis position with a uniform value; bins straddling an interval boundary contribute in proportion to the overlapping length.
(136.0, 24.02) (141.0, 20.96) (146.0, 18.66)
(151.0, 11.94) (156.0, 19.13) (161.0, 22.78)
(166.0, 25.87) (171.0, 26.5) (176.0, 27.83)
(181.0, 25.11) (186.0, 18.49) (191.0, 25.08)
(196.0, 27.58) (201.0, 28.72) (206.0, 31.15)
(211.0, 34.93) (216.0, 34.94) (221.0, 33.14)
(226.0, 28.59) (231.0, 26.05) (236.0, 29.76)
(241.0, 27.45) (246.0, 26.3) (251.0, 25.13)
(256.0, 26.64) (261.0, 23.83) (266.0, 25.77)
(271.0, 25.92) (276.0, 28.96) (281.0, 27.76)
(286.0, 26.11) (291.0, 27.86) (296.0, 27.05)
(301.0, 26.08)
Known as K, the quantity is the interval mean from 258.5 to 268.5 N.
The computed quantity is 24.8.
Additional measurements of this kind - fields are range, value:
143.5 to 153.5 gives 15.3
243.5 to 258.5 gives 26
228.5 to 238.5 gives 27.9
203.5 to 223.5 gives 33.5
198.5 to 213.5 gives 31.6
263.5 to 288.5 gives 26.9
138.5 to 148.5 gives 19.8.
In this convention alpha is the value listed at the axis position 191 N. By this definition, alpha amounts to 25.08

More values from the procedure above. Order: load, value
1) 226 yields 28.59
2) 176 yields 27.83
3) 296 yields 27.05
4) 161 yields 22.78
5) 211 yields 34.93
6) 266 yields 25.77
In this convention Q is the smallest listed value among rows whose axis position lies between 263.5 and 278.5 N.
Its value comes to 25.77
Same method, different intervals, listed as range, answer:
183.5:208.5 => 18.49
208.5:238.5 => 26.05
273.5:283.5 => 27.76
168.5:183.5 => 25.11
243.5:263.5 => 23.83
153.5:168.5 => 19.13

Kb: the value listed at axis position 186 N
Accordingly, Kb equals 18.49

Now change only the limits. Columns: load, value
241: 27.45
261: 23.83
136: 24.02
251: 25.13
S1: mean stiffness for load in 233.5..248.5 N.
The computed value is 27.8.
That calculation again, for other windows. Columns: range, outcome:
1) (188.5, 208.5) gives 28.1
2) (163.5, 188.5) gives 24.8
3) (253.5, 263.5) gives 25.2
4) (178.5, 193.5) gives 22.9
